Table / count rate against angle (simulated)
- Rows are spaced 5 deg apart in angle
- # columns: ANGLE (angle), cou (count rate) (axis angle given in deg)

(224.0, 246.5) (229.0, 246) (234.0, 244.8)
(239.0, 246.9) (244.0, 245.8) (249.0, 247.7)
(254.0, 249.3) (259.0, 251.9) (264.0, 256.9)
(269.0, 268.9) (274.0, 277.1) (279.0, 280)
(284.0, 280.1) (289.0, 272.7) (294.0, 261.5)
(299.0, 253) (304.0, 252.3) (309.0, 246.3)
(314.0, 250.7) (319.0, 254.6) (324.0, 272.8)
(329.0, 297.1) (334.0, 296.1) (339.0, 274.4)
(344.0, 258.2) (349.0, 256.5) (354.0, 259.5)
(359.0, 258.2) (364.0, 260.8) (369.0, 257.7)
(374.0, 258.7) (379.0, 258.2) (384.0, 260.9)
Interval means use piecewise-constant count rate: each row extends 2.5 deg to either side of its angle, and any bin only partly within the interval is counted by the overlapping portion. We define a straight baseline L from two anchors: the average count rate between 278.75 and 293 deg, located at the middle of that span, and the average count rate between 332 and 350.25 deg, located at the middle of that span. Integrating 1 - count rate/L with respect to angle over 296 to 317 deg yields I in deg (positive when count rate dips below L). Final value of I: 1.77 deg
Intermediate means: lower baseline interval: 276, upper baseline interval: 272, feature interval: 251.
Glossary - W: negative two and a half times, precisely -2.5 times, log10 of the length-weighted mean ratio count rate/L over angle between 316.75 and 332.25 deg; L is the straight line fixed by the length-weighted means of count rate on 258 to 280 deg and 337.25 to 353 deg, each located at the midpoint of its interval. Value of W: -0.05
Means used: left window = 267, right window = 262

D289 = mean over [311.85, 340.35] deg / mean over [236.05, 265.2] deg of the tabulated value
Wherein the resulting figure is 1.10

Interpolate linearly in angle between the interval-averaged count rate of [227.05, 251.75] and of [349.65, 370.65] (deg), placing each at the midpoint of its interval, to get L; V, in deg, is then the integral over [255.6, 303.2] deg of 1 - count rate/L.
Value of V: -3.0 deg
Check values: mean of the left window 246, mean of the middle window 266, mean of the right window 259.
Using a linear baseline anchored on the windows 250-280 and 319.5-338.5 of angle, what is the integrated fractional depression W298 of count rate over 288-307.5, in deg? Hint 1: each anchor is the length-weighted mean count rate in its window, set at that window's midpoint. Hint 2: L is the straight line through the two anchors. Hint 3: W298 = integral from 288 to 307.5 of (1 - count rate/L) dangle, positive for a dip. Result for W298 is 1.1 deg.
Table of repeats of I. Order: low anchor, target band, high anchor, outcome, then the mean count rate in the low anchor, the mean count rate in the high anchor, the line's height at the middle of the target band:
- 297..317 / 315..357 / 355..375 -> -2.56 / 251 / 259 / 255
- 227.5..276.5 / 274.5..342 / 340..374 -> -3.19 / 254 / 259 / 257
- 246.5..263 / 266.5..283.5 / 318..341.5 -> -1.14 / 250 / 281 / 258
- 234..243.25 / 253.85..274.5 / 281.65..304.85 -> -0.46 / 246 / 265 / 255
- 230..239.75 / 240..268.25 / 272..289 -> 0.88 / 246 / 278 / 259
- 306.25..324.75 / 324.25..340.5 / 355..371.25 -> -2.02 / 254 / 259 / 256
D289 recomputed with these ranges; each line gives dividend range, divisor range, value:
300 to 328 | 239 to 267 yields 1.03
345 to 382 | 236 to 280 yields 1.00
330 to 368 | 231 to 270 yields 1.07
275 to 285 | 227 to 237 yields 1.14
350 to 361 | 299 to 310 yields 1.03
